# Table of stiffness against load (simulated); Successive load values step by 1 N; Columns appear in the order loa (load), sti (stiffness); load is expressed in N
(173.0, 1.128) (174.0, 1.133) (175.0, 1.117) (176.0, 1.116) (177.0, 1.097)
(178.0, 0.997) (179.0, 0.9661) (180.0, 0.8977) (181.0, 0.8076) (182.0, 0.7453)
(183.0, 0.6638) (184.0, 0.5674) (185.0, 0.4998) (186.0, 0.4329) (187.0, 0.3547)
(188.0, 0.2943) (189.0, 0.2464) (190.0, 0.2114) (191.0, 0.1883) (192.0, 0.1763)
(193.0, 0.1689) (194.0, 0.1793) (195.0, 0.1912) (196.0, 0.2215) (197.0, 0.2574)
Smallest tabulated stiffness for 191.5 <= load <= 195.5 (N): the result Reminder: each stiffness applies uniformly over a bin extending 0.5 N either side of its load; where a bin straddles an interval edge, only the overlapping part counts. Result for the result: 0.1689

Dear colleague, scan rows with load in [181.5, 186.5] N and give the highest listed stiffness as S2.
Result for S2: 0.7453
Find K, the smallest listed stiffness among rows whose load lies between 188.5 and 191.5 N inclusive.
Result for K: 0.1883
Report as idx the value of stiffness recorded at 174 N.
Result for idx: 1.133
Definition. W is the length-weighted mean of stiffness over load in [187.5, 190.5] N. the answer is 0.251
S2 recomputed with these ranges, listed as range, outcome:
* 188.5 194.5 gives 0.2464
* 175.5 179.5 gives 1.116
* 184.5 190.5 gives 0.4998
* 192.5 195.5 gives 0.1912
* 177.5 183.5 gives 0.997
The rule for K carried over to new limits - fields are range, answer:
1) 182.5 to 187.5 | 0.3547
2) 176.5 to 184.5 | 0.5674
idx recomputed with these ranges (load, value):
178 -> 0.997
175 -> 1.117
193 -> 0.1689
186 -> 0.4329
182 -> 0.7453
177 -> 1.097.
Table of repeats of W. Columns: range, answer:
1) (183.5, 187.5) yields 0.464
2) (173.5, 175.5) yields 1.12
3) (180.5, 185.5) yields 0.657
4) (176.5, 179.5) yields 1.02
